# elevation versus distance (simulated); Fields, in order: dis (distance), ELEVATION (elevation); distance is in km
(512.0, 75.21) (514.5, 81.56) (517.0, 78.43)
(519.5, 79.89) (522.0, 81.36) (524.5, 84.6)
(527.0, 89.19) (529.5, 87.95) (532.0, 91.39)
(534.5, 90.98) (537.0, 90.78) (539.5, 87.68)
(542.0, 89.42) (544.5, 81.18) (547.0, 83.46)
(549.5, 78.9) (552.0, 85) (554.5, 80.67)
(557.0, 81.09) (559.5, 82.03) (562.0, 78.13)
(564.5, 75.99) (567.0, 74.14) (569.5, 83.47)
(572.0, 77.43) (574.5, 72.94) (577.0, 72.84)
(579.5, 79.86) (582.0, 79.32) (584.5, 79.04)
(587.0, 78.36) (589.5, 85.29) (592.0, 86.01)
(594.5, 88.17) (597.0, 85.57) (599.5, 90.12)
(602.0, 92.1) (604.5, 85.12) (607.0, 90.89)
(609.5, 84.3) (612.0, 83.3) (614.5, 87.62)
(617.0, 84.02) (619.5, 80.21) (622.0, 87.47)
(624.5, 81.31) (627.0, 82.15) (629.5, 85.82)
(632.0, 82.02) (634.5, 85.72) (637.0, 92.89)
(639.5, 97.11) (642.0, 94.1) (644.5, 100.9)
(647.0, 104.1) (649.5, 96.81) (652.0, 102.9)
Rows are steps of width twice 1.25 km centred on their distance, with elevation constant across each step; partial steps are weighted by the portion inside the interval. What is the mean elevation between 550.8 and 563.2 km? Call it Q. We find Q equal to 81.4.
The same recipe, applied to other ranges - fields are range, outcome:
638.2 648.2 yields 99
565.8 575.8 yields 77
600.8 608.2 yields 89.3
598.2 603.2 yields 91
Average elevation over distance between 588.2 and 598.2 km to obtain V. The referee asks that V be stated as 86.2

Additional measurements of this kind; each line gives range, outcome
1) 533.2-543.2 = 89.7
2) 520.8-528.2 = 85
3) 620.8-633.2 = 83.7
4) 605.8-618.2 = 86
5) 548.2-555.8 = 81.5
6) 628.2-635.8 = 84.6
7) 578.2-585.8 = 79.4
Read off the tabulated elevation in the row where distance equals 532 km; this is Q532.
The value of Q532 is 91.39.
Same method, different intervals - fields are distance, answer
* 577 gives 72.84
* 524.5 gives 84.6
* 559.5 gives 82.03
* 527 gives 89.19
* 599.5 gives 90.12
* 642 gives 94.1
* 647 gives 104.1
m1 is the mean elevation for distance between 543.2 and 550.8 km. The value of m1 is 81.3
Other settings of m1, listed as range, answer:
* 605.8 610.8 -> 87.5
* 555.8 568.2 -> 78.3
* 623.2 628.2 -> 81.8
